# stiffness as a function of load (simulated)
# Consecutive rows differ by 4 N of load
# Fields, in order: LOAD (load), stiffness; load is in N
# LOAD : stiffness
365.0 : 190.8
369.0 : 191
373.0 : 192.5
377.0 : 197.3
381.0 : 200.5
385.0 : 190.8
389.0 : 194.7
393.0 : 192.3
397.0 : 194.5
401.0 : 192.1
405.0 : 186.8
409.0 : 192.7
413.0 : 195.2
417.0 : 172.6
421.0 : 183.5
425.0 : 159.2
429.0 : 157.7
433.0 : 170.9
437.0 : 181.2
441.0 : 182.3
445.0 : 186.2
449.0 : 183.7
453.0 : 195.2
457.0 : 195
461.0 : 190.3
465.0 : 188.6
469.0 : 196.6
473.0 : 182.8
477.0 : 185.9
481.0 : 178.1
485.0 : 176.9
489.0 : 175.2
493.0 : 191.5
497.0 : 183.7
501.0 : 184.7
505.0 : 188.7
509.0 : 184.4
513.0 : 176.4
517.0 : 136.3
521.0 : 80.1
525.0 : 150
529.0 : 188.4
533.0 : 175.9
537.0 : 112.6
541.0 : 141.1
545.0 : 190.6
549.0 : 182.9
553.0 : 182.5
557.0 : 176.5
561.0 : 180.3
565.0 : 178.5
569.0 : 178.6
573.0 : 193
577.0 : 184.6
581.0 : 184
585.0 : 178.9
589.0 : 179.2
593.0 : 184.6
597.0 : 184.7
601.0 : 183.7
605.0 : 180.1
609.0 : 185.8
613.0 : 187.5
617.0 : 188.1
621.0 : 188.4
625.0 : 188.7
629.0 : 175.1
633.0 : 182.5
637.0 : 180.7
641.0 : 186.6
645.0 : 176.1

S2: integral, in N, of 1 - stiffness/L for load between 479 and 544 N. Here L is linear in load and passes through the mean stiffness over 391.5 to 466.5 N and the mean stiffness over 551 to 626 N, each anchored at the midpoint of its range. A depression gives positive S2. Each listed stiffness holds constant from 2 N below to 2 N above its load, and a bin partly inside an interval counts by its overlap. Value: 6.9 N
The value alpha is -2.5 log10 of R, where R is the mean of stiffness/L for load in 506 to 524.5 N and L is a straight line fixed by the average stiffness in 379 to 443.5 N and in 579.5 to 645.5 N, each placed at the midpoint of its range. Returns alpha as 0.24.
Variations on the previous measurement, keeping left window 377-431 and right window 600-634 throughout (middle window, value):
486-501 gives 0.01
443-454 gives -0.01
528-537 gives 0.12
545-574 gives 0.02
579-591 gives 0.02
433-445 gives 0.03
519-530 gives 0.34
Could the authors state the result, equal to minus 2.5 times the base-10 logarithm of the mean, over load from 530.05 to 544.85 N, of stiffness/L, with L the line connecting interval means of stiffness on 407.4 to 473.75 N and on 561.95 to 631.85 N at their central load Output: 0.20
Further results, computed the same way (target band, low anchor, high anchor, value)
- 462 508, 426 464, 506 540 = -0.12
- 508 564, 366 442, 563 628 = 0.15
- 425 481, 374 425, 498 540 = -0.05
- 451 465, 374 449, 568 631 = -0.05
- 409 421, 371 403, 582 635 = 0.04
